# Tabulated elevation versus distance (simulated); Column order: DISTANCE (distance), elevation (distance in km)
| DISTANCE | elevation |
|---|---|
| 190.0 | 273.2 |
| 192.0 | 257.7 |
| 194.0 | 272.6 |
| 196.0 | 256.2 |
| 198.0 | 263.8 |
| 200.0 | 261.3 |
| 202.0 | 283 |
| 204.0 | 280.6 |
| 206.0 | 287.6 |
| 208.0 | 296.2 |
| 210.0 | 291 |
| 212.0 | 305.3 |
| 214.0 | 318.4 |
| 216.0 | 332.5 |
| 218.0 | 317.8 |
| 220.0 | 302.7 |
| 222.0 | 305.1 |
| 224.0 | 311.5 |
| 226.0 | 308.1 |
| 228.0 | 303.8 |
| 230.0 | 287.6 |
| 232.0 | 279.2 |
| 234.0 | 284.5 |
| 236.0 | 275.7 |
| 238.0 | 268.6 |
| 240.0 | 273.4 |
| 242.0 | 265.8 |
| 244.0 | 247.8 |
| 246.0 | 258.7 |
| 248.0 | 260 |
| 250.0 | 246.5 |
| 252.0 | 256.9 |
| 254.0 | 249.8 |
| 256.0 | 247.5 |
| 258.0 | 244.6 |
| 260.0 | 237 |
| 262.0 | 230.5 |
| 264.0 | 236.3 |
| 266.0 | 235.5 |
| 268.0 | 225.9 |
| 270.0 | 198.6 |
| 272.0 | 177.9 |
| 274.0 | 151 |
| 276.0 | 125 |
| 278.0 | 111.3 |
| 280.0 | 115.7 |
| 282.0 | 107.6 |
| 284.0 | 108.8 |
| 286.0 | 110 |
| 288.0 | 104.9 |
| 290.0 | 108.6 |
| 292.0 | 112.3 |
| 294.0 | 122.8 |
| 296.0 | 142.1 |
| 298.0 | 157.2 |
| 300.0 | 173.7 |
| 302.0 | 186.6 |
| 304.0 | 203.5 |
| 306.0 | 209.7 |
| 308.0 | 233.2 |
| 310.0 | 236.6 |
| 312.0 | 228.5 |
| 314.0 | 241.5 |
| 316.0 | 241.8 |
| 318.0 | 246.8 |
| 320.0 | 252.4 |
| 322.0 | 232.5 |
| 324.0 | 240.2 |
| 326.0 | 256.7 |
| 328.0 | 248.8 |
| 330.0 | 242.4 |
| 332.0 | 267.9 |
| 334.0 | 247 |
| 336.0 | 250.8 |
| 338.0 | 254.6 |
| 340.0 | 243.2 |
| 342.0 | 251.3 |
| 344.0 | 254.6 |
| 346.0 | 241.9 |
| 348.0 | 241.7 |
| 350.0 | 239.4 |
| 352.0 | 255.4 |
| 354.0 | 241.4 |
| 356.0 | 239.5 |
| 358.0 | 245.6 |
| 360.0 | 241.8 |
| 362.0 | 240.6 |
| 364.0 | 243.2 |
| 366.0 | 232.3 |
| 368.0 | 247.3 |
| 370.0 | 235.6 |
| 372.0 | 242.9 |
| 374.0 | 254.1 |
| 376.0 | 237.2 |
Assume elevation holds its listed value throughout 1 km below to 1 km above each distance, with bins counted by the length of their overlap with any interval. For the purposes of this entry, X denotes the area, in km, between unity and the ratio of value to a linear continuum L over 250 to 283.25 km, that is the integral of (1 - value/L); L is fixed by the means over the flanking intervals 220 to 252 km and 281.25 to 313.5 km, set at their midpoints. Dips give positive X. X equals 3.8 km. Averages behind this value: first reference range 279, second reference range 161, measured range 198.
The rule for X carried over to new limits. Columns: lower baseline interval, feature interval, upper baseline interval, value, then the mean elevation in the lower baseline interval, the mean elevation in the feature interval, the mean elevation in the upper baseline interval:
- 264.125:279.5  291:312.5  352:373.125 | 1.9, 177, 181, 242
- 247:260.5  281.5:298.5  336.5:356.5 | 8.9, 249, 119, 247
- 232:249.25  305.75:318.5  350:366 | 0.9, 267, 235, 243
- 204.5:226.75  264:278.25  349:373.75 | 5.0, 306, 183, 242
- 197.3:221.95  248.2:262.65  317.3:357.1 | 1.7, 296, 246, 247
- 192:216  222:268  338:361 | 1.6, 284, 264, 245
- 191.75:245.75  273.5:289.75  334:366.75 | 9.2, 287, 115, 245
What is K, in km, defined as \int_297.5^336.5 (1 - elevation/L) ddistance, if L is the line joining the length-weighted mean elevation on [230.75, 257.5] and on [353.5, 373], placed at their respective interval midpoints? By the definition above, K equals 2.9 km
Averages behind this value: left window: 263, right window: 241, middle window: 231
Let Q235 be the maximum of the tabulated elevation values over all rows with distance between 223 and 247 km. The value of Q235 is 311.5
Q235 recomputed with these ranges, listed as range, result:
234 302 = 284.5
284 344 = 267.9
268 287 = 225.9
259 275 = 237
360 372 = 247.3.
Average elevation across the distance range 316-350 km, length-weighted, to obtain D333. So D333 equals 248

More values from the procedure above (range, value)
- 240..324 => 199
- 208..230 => 308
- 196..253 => 284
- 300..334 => 234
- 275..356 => 203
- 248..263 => 246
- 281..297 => 115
